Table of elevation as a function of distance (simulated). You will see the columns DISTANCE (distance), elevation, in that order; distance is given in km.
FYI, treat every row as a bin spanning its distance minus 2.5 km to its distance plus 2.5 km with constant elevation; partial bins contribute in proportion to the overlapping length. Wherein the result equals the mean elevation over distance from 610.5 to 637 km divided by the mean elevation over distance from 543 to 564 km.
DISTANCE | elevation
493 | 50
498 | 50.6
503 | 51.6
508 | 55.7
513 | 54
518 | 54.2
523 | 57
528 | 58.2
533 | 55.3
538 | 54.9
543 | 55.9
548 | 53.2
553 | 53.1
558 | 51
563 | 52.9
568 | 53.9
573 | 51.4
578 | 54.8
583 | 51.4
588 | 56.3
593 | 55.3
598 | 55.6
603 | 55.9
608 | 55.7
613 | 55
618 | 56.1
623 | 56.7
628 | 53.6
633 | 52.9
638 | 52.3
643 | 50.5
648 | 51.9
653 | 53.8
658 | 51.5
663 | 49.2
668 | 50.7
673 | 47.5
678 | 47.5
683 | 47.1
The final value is 1.0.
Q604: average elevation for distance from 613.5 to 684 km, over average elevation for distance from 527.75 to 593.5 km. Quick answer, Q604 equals 0.96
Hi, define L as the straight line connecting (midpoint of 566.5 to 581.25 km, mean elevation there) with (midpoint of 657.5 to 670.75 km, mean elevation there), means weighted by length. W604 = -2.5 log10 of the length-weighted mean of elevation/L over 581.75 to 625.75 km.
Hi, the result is -0.06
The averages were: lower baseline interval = 53.2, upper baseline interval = 50.3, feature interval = 55.4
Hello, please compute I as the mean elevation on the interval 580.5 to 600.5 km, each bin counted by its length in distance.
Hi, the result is 54.6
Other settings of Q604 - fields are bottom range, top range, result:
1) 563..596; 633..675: 0.95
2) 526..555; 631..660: 0.95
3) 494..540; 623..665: 0.96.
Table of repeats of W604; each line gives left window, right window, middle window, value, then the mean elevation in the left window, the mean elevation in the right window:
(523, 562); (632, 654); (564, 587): 0.01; 54.6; 52.1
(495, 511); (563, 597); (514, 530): -0.07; 52.6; 53.9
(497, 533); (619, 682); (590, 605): -0.06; 54.7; 51.5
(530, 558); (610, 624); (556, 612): 0.02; 54.2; 55.8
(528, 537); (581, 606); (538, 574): 0.05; 56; 55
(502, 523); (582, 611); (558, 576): 0.05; 54.4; 55.2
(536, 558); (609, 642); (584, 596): -0.02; 53.9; 54.3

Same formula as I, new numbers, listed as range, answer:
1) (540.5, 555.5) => 54.1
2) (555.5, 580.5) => 52.8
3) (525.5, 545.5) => 56.1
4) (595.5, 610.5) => 55.7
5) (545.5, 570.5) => 52.8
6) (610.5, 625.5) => 55.9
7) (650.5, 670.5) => 51.3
